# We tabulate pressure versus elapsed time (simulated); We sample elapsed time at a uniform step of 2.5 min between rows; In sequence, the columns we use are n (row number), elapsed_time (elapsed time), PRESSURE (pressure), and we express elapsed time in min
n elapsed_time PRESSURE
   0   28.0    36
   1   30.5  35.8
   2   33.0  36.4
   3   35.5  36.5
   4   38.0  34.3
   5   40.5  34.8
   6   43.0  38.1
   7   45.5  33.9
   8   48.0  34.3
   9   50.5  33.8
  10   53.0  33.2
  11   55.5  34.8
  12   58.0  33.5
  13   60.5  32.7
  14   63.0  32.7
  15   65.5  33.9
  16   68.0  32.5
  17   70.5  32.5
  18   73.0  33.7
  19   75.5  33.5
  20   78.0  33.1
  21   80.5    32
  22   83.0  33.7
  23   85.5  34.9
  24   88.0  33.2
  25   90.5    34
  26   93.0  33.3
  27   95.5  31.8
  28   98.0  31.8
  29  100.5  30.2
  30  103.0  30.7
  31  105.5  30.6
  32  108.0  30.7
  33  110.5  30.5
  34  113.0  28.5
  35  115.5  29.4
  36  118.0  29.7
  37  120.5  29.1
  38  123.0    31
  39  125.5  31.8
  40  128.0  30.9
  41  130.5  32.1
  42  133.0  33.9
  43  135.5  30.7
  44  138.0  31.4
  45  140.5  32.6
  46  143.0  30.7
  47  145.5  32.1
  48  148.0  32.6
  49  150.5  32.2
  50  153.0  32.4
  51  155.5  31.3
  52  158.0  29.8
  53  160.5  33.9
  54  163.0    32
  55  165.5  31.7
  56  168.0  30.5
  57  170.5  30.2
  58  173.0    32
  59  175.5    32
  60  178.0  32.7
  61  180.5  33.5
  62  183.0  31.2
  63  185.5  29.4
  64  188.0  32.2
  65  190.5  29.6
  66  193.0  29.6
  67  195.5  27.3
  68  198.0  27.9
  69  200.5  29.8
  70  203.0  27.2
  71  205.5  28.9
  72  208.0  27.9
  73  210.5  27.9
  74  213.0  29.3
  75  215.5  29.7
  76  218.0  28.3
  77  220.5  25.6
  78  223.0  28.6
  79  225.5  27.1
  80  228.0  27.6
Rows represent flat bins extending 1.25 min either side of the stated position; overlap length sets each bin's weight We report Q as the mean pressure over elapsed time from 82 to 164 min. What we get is 31.6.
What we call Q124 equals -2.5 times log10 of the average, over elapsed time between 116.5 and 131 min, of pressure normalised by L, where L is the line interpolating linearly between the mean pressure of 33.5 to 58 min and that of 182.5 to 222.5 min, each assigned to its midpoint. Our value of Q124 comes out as 0.04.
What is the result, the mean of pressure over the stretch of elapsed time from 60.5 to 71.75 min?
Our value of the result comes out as 32.9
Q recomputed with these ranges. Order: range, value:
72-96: 33.4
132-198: 31.4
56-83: 33.1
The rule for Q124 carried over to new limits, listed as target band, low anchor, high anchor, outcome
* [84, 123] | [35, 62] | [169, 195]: 0.063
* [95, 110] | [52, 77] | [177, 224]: 0.044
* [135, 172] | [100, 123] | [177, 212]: -0.065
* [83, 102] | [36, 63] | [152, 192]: 0.018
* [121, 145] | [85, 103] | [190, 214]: -0.019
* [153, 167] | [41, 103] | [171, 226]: -0.039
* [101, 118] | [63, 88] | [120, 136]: 0.073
